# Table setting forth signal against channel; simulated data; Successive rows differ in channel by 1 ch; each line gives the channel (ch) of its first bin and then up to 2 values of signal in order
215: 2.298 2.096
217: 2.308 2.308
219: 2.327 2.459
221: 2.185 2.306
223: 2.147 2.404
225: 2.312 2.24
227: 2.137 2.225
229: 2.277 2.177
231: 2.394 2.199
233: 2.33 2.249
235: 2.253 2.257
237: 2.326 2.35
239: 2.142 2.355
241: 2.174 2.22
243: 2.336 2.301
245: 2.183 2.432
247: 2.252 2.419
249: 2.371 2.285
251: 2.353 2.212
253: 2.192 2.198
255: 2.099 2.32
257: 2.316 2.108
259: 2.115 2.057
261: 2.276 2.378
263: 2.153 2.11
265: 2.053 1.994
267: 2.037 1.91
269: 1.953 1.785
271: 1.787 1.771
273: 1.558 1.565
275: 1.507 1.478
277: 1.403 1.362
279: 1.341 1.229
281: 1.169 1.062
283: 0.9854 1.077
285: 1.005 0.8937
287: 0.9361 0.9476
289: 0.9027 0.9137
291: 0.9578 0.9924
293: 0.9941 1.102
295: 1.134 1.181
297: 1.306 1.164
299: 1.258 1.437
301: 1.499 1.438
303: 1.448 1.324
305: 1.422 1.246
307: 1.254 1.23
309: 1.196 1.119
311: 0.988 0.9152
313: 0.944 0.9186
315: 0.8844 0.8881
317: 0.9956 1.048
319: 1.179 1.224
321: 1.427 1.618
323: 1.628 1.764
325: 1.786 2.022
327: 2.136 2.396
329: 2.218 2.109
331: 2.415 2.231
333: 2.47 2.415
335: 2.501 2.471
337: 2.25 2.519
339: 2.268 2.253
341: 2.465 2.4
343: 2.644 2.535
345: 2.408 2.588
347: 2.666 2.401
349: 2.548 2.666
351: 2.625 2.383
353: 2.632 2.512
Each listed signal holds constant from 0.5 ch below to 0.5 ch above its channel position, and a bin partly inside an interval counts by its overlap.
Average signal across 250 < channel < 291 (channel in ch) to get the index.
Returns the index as 1.69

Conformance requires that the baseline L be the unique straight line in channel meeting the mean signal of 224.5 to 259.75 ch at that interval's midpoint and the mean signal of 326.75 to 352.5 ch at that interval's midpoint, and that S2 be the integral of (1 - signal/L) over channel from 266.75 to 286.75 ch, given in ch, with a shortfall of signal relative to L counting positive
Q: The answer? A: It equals 7.65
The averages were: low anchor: 2.26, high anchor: 2.43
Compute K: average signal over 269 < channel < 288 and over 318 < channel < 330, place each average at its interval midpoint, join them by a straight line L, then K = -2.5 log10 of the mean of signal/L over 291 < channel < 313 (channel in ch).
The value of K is 0.27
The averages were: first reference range 1.33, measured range 1.21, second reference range 1.75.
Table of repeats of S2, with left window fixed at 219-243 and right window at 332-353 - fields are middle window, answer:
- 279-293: 8.0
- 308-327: 9.0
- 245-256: 0.1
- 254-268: 1.1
